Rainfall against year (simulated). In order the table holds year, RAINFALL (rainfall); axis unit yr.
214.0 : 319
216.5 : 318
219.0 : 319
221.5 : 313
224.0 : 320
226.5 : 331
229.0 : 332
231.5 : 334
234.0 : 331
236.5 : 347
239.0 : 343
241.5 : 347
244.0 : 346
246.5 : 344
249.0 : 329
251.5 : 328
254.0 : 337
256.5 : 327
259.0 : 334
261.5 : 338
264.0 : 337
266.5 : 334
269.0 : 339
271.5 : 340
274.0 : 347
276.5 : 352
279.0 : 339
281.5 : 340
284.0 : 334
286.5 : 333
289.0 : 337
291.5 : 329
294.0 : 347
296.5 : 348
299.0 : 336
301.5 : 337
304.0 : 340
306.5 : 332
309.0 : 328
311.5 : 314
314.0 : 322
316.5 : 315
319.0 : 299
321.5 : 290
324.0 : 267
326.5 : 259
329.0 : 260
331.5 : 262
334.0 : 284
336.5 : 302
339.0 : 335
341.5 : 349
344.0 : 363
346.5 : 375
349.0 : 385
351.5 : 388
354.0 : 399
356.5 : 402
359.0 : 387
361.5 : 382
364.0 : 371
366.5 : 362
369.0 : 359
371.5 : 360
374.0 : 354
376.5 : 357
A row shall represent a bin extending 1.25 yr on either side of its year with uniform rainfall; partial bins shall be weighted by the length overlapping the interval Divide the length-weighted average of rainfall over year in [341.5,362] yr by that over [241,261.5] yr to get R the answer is 1.14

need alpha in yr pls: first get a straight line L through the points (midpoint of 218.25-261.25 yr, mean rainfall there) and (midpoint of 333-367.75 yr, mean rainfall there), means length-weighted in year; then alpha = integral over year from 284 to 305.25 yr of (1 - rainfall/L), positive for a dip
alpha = 0.6 yr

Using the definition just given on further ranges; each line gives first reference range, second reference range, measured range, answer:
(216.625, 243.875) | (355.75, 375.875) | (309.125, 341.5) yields 5.71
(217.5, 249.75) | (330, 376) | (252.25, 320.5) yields 1.93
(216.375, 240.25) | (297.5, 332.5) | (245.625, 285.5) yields -2.32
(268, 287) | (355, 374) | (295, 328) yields 3.65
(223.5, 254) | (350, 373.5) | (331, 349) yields 1.94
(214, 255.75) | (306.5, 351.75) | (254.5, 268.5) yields -0.31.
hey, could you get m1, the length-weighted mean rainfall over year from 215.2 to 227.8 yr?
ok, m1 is 320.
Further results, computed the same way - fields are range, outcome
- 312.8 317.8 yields 318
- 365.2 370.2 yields 361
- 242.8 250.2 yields 340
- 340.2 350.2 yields 368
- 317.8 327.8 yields 279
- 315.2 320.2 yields 307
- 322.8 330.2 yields 262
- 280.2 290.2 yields 336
